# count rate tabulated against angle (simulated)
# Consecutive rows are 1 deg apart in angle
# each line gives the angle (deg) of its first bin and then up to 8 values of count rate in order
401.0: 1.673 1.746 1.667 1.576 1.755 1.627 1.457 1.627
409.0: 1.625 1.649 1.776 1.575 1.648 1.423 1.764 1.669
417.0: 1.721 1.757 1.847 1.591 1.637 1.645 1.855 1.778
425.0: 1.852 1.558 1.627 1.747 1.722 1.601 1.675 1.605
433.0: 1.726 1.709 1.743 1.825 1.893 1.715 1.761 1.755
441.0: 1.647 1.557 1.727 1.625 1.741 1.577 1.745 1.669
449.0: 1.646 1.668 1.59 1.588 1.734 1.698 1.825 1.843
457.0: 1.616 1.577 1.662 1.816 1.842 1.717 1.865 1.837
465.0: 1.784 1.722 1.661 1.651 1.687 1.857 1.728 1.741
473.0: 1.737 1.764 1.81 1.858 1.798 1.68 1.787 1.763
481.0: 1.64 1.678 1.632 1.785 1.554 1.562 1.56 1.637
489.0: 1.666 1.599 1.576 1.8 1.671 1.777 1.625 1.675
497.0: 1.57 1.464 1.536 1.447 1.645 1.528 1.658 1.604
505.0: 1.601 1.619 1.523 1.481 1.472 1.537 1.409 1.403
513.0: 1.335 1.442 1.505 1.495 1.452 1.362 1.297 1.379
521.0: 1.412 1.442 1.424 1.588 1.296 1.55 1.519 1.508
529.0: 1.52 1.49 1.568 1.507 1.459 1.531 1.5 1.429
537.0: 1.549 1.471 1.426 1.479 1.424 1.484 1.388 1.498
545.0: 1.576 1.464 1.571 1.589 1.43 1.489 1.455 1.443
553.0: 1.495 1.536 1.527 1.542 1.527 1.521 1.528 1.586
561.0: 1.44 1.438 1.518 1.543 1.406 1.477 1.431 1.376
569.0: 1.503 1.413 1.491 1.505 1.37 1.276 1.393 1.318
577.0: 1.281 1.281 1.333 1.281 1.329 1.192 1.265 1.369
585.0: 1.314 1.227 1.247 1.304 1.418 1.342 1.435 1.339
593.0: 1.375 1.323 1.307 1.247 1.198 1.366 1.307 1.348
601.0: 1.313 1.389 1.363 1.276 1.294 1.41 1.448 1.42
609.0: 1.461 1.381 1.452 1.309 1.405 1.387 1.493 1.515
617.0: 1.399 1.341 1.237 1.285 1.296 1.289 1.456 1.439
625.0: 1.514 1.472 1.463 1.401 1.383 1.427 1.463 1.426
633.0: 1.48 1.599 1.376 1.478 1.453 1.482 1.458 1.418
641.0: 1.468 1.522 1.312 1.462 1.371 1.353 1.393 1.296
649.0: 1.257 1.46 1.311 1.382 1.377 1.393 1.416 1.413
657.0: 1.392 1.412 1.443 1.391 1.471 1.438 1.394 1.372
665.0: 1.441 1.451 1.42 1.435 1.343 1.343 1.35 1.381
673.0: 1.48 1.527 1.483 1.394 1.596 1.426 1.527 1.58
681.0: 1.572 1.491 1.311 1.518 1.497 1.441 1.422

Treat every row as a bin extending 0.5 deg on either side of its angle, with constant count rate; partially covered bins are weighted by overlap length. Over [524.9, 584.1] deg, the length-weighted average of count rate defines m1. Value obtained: 1.45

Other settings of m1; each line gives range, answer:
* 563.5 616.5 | 1.36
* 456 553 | 1.58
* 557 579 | 1.43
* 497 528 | 1.48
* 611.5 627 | 1.39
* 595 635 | 1.39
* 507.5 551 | 1.47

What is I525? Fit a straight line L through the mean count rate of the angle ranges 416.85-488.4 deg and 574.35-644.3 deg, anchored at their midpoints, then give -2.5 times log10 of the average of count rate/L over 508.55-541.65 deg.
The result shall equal 0.07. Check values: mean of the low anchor 1.71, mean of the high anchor 1.37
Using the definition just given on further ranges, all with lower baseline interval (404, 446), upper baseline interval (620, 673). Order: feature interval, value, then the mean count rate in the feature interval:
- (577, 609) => 0.118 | 1.33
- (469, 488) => -0.062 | 1.72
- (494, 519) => 0.048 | 1.52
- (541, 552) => 0.033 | 1.49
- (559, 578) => 0.058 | 1.43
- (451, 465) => -0.059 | 1.74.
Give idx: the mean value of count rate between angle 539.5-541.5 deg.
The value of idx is 1.45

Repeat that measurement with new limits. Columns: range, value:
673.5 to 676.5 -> 1.47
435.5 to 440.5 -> 1.79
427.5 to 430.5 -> 1.69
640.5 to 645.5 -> 1.43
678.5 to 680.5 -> 1.55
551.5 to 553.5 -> 1.47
